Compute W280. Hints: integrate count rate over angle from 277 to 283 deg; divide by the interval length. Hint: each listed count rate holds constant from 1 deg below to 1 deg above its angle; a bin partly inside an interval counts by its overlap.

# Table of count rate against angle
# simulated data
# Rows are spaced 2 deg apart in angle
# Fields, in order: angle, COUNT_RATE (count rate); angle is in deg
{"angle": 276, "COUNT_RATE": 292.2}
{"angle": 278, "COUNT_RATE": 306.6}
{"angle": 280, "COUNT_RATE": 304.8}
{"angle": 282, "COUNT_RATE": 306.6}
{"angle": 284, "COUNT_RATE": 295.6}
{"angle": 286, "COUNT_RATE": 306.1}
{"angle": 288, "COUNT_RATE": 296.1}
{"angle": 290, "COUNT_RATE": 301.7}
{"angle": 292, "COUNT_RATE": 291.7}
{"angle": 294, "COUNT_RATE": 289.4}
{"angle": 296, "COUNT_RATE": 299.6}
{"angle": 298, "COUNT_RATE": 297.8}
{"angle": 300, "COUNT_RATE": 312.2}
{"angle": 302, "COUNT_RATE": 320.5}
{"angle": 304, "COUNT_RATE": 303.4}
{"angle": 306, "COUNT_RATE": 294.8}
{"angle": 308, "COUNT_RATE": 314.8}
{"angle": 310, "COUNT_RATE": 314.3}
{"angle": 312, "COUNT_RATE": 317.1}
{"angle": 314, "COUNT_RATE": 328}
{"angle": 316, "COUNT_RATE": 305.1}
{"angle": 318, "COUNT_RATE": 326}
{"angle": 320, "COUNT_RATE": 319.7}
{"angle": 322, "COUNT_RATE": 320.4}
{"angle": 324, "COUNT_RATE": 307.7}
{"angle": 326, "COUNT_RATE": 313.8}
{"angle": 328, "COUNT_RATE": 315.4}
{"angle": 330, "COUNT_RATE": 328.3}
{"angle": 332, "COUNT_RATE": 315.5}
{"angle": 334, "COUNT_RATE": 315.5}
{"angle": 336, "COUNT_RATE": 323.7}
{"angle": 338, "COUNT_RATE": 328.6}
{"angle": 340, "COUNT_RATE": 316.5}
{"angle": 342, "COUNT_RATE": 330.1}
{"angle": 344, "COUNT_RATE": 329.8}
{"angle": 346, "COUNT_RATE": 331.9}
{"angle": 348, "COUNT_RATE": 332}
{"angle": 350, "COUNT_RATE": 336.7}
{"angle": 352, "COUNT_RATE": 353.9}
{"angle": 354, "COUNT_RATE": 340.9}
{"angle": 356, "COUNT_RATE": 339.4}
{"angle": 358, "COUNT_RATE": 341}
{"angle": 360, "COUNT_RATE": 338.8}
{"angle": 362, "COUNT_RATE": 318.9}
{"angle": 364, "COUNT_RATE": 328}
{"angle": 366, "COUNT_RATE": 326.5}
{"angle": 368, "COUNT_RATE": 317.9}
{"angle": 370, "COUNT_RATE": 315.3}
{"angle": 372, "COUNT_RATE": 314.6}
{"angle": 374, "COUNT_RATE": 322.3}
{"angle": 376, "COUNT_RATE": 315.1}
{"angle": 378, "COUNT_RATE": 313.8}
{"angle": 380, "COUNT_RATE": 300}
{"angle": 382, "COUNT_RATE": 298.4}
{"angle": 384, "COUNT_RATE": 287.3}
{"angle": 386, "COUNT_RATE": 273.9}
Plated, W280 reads 306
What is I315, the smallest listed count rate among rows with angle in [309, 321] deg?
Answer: 305.1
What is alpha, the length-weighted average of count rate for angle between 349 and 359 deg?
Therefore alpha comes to 342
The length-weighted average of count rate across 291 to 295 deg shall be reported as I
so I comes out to 291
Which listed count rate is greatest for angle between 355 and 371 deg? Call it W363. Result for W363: 341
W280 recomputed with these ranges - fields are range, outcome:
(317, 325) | 318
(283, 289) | 299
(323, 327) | 311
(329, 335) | 320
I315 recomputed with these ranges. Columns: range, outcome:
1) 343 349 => 329.8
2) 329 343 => 315.5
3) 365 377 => 314.6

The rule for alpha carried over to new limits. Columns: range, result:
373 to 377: 319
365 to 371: 320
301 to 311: 310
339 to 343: 323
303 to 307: 299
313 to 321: 320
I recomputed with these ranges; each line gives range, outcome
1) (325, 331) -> 319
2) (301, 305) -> 312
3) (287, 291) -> 299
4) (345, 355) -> 339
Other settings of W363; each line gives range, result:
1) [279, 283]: 306.6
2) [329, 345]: 330.1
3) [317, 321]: 326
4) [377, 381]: 313.8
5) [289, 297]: 301.7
